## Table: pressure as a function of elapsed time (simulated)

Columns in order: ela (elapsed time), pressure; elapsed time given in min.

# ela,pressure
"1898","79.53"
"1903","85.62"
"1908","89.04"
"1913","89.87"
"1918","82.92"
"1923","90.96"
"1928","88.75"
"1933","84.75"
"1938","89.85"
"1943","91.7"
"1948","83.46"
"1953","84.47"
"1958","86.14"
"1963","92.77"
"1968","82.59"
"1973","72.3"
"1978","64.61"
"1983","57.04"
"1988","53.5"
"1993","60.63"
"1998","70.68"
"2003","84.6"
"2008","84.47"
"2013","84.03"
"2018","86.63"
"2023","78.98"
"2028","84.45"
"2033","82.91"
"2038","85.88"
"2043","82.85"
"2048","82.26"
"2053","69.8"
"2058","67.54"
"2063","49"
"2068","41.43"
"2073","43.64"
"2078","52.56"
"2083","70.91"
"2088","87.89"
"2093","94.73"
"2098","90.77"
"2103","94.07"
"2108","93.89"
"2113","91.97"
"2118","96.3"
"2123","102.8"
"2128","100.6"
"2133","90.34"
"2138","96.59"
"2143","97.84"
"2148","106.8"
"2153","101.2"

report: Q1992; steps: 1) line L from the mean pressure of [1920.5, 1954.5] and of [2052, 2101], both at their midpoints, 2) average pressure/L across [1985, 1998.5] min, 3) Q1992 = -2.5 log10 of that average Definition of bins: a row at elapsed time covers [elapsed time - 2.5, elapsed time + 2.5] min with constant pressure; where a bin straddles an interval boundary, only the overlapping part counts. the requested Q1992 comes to 0.31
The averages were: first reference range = 87.8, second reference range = 67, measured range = 60.1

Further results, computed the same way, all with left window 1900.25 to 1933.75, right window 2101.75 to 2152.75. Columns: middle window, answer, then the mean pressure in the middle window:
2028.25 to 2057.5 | 0.17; 80.1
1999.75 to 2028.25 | 0.11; 83.5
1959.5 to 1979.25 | 0.14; 79.3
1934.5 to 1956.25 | 0.02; 87.2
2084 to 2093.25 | 0.10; 87.2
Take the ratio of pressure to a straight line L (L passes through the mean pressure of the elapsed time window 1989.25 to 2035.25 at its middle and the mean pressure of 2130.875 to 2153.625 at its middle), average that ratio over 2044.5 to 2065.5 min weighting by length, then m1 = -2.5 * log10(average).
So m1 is 0.247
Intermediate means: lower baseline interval 79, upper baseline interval 98.5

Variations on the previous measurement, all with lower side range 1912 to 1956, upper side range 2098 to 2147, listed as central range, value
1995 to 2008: 0.16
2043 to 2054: 0.18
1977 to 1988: 0.46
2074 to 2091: 0.34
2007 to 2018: 0.08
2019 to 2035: 0.11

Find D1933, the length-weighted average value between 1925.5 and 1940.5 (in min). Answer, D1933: 87.8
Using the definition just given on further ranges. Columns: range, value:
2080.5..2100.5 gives 86.1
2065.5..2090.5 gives 59.3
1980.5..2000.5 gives 60.5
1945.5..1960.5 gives 84.7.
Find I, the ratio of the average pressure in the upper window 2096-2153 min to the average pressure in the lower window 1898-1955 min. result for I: 1.11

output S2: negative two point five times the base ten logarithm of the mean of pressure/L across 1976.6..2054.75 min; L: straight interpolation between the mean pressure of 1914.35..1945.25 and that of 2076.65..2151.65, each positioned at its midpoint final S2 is 0.18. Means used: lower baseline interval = 88.2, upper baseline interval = 91.9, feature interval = 76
